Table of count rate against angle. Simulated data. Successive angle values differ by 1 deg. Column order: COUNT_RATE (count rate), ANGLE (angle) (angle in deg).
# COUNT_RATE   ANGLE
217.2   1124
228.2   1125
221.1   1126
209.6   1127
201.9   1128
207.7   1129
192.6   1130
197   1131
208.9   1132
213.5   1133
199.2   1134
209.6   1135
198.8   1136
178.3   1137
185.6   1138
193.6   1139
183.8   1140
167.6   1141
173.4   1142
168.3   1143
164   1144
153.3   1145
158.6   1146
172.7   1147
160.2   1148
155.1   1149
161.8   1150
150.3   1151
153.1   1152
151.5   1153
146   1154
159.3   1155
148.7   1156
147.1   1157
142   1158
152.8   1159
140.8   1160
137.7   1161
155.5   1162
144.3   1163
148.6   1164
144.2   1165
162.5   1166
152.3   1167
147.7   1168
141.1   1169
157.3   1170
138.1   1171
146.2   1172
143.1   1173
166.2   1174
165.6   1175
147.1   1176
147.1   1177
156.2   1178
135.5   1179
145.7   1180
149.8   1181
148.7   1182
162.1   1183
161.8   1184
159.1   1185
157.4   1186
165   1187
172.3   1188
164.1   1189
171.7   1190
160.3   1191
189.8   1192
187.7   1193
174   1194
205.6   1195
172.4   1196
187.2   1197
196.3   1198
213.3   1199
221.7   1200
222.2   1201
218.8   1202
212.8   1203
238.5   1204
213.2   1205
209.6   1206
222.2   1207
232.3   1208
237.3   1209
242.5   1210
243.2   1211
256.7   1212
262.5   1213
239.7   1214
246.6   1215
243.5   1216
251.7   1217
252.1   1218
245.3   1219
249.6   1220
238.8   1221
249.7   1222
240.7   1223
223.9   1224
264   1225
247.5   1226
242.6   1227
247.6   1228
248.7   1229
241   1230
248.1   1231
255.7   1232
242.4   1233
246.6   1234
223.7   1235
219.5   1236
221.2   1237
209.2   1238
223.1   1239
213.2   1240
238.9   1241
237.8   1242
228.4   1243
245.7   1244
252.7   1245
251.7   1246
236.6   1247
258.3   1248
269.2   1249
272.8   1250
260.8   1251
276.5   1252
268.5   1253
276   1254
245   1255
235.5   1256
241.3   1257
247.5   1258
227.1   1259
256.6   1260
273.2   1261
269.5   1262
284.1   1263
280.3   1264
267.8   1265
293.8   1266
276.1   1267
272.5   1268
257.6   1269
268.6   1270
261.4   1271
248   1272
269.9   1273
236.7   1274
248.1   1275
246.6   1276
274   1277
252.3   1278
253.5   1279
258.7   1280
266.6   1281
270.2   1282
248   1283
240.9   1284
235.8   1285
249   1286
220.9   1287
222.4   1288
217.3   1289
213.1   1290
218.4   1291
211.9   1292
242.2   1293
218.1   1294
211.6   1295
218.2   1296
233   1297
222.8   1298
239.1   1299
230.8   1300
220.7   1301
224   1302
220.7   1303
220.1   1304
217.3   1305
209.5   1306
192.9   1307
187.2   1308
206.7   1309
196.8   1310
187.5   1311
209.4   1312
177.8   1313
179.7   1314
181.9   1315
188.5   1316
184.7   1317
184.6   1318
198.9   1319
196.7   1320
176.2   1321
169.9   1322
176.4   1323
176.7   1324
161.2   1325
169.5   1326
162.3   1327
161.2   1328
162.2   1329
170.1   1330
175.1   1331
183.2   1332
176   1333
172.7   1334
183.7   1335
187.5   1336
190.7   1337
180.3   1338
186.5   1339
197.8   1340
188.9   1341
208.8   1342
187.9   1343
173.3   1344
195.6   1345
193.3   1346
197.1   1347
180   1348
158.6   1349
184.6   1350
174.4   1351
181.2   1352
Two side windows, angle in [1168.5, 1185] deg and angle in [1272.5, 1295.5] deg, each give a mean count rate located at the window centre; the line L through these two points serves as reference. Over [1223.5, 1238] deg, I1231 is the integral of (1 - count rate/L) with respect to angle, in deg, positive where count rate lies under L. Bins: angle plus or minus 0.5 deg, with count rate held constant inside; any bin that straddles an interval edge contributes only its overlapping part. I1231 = -3.26 deg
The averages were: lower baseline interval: 151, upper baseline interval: 240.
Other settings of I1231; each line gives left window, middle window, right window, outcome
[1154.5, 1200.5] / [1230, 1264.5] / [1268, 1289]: -3.8 deg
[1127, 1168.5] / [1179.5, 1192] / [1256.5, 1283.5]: 2.3 deg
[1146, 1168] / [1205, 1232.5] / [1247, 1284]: -3.8 deg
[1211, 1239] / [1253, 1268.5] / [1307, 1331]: -3.1 deg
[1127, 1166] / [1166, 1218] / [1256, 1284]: 4.0 deg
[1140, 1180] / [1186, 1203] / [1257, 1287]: -0.2 deg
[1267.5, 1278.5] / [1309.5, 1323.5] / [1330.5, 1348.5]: 1.6 deg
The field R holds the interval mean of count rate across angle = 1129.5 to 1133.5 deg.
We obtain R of 203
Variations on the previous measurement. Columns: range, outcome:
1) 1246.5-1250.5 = 259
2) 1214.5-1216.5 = 245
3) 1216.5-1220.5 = 250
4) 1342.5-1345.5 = 186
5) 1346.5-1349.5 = 179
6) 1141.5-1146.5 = 164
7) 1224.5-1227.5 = 251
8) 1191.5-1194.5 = 184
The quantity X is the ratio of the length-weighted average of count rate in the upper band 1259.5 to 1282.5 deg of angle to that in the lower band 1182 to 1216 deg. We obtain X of 1.3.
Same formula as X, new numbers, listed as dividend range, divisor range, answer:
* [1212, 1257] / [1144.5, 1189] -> 1.61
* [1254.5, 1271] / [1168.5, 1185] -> 1.74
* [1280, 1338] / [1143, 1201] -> 1.27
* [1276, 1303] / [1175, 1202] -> 1.36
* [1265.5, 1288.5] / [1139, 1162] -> 1.62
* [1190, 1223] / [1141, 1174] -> 1.46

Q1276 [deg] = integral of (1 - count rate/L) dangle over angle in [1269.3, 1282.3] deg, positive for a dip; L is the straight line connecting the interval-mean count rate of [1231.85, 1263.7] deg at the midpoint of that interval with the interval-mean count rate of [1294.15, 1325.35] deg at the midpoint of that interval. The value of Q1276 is -1.8 deg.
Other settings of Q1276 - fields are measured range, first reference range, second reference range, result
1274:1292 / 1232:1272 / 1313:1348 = -1.4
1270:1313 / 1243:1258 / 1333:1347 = -1.0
